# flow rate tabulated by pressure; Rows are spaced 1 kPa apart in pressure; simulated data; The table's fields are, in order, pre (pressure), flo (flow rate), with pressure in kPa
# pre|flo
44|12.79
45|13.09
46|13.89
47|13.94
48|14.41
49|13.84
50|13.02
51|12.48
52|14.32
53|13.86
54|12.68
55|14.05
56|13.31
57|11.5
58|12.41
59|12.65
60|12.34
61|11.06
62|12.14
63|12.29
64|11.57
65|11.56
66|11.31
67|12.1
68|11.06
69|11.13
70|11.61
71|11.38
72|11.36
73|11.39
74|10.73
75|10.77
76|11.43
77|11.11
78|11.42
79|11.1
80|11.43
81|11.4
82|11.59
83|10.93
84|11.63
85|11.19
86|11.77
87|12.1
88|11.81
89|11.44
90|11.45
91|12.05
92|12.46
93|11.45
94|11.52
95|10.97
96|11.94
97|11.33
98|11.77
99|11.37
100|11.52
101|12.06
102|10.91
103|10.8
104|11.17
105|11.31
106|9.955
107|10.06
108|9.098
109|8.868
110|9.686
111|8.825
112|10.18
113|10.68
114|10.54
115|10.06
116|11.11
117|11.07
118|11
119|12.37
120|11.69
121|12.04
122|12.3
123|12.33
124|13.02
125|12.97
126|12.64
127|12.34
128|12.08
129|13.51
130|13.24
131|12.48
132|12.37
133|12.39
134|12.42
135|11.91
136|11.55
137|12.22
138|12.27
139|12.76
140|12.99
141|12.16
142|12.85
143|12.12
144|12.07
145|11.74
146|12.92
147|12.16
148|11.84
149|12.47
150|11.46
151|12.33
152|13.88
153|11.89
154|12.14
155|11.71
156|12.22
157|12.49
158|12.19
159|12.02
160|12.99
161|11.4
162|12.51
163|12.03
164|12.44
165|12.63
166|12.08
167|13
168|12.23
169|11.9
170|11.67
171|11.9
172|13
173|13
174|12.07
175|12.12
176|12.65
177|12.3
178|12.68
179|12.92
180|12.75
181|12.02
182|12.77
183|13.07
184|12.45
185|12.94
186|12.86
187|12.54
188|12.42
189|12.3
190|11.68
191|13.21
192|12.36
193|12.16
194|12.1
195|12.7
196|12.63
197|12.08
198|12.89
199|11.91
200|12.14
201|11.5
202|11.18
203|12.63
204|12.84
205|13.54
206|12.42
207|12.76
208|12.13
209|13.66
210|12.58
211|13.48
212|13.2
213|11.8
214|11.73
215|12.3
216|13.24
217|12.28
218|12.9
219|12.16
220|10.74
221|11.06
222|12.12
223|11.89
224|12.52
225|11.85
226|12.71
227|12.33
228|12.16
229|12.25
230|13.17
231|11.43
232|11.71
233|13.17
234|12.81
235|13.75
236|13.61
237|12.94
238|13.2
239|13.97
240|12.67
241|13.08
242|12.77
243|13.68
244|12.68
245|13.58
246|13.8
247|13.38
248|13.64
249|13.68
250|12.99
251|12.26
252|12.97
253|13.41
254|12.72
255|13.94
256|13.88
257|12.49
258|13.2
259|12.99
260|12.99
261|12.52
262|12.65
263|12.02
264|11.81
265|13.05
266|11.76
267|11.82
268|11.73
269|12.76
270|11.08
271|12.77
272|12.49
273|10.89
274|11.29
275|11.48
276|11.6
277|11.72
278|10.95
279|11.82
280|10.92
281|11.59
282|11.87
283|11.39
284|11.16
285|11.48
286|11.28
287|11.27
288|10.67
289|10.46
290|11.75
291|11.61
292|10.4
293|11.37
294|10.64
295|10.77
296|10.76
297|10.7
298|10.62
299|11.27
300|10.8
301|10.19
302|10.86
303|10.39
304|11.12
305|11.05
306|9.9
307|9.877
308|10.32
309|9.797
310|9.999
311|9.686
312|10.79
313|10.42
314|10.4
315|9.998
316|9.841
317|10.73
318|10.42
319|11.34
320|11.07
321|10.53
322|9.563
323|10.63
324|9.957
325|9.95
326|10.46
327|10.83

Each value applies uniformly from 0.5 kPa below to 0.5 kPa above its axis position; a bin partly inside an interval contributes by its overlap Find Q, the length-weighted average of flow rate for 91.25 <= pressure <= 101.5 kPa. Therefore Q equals 11.6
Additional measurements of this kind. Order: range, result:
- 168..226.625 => 12.4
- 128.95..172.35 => 12.3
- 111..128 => 11.6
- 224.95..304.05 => 12.1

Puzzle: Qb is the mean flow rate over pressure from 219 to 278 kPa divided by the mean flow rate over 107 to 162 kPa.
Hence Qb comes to 1.1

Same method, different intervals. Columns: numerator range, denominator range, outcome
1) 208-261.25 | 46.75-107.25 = 1.08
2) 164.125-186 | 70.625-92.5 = 1.09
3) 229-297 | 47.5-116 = 1.06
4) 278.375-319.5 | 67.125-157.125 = 0.93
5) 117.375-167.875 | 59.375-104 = 1.07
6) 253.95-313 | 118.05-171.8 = 0.93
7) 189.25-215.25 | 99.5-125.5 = 1.13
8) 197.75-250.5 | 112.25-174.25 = 1.04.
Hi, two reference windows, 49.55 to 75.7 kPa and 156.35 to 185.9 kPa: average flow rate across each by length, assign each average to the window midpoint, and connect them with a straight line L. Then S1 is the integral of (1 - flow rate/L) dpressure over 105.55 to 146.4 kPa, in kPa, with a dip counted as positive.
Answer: 2.0 kPa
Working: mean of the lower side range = 12.1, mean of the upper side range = 12.4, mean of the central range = 11.7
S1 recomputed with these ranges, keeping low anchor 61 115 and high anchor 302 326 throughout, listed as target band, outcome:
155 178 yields -3.00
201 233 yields -4.91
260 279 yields -2.57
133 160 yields -3.25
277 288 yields -0.94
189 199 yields -1.49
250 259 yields -2.15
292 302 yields -0.35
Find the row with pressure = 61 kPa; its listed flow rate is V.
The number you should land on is 11.06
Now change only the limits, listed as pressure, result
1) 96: 11.94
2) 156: 12.22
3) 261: 12.52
